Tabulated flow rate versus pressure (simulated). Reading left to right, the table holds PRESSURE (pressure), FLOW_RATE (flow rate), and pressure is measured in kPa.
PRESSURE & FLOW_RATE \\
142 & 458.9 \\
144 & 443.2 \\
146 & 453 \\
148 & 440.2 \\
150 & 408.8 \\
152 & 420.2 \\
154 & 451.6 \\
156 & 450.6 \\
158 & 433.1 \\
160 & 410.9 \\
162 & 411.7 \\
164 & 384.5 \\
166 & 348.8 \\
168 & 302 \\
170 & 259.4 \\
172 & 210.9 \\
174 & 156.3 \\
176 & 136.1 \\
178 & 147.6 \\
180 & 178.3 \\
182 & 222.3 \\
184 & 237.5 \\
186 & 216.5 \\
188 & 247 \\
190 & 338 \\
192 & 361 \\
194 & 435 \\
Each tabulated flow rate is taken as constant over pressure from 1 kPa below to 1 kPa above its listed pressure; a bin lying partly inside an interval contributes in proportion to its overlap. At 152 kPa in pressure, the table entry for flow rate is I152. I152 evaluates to 420.2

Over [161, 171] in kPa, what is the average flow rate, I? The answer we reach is 341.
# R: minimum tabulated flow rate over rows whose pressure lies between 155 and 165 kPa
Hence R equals 384.5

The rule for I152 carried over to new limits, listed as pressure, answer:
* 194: 435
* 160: 410.9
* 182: 222.3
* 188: 247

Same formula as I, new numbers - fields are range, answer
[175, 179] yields 142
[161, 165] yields 398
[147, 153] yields 423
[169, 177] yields 191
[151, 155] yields 436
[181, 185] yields 230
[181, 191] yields 252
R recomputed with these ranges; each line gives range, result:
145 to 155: 408.8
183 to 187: 216.5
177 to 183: 147.6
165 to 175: 156.3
